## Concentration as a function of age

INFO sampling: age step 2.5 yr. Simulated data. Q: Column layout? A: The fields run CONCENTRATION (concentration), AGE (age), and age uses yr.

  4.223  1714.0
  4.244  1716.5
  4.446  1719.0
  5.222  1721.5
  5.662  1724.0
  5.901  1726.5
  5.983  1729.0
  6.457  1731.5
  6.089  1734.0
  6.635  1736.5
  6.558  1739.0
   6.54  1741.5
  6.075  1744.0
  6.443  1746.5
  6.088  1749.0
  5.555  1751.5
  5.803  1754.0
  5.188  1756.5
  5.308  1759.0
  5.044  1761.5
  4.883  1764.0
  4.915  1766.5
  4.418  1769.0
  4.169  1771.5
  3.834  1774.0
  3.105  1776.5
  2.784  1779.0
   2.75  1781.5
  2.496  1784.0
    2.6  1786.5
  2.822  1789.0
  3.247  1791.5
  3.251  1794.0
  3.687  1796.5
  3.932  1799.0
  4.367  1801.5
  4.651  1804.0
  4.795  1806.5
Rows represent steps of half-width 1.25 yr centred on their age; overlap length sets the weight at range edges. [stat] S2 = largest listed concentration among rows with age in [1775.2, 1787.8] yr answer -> 3.105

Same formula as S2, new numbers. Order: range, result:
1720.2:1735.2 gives 6.457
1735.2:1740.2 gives 6.635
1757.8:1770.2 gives 5.308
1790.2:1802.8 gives 4.367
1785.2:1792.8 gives 3.247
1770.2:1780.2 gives 4.169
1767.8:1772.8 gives 4.418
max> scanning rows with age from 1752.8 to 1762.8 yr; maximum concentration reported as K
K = 5.803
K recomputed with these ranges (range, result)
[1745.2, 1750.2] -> 6.443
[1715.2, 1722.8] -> 5.222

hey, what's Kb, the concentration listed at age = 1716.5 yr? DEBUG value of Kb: 4.244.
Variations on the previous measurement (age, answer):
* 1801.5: 4.367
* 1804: 4.651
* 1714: 4.223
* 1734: 6.089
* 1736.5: 6.635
